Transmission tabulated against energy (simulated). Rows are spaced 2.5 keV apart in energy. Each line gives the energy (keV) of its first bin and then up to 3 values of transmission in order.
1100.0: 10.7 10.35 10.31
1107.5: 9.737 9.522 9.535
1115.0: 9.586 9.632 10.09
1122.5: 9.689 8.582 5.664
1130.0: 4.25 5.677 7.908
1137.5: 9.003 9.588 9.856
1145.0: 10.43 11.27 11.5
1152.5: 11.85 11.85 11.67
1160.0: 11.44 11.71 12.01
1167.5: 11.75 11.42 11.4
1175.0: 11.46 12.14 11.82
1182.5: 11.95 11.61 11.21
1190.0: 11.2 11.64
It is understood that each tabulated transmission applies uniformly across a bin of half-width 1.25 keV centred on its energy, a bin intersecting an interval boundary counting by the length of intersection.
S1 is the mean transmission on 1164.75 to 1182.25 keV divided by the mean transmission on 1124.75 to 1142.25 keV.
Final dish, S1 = 1.60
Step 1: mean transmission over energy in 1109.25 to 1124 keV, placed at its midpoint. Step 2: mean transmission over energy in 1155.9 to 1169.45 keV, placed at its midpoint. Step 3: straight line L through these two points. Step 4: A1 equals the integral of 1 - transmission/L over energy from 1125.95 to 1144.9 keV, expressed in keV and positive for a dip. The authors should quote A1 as 5.3 keV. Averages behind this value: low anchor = 9.66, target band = 7.62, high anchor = 11.7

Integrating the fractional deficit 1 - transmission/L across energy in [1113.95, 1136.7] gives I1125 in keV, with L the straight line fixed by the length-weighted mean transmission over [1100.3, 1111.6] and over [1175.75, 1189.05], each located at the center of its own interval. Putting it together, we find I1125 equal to 5.5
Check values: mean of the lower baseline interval 10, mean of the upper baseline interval 11.7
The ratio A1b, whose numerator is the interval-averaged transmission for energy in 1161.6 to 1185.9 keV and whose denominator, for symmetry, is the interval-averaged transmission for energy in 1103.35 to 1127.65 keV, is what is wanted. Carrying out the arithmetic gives 1.2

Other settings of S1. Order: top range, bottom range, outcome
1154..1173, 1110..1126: 1.22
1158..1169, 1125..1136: 1.91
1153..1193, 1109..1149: 1.33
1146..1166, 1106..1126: 1.22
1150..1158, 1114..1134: 1.49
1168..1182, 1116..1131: 1.45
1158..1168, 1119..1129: 1.40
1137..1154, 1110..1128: 1.16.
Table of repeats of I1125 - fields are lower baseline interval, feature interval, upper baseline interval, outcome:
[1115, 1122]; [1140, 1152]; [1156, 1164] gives 0.3 keV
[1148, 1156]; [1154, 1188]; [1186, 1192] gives -0.6 keV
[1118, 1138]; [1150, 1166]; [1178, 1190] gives -3.2 keV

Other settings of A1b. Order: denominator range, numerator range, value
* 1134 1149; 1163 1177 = 1.20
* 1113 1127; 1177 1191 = 1.25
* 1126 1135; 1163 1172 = 2.06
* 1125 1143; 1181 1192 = 1.56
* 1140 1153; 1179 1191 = 1.07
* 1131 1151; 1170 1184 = 1.26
